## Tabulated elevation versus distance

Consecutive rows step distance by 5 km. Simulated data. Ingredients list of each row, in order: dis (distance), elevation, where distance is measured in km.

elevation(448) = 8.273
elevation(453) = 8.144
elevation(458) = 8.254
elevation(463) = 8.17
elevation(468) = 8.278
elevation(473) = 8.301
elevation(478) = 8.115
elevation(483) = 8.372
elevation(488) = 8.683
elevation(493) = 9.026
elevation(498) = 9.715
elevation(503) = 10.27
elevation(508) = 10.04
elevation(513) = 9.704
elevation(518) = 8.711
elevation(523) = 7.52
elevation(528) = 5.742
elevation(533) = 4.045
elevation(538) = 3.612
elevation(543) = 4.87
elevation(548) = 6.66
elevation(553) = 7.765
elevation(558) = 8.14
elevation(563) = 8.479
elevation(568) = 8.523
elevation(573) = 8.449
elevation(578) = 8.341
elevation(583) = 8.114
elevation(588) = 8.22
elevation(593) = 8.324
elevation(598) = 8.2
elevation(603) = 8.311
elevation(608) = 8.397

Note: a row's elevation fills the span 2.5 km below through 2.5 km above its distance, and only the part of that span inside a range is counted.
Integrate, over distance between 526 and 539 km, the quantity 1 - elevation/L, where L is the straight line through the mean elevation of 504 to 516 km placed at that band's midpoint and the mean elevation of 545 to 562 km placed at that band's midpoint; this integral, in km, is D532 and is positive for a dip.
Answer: 6.2 km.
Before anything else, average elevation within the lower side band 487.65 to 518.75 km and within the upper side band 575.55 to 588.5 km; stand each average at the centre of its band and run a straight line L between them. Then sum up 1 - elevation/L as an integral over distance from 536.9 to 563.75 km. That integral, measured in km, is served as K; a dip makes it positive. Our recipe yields 6.5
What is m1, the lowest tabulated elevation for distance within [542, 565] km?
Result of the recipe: 4.87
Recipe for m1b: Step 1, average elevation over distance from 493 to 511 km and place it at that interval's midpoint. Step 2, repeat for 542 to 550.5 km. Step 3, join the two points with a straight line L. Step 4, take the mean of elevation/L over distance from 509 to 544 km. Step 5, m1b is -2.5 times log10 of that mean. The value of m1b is 0.202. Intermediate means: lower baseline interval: 9.86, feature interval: 6.54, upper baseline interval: 5.92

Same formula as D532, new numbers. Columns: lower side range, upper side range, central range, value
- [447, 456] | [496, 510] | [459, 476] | 1.0 km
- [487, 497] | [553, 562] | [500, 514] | -2.0 km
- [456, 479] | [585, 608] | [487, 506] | -2.9 km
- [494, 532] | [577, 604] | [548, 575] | 0.9 km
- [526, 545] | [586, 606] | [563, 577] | -3.8 km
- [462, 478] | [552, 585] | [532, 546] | 6.8 km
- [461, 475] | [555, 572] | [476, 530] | -3.0 km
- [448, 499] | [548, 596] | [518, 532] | 2.7 km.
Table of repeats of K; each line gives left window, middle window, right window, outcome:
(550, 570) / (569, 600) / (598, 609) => -0.1 km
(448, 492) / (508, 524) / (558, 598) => -1.2 km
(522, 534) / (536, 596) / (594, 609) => -3.2 km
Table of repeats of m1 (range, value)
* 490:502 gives 9.026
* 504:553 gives 3.612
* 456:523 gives 7.52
